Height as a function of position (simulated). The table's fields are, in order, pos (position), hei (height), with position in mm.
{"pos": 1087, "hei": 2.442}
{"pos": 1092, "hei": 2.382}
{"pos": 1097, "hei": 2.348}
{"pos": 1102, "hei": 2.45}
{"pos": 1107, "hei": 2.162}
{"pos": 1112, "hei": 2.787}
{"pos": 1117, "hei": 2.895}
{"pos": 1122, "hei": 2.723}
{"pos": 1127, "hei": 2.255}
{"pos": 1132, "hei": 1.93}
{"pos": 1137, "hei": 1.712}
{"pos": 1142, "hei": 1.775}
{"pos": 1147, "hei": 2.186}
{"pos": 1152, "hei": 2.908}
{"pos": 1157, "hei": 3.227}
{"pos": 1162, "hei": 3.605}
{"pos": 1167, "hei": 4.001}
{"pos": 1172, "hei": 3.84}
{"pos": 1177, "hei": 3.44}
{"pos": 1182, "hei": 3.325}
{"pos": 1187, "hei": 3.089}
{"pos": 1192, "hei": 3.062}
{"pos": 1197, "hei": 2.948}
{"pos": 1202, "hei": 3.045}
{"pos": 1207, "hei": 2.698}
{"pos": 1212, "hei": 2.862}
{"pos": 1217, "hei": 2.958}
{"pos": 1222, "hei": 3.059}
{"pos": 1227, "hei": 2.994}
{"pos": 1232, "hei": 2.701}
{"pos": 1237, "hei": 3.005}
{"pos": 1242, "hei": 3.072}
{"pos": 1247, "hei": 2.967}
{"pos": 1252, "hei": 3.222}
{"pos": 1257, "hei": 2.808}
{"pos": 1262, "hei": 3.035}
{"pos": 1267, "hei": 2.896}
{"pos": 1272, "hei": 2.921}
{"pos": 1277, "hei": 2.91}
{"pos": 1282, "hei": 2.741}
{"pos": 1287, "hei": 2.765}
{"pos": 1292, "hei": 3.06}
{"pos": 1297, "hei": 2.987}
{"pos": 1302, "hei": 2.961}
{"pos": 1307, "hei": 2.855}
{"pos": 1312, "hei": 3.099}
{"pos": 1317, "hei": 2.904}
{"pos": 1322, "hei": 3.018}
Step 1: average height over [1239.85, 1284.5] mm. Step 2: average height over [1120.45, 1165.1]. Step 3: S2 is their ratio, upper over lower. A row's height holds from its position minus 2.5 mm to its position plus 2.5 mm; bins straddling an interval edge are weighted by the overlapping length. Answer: 1.18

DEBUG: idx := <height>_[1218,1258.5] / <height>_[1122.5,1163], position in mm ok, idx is 1.23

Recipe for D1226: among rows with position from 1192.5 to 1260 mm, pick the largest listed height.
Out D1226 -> 3.222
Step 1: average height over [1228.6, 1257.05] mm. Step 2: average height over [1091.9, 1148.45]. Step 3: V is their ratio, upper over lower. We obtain 1.3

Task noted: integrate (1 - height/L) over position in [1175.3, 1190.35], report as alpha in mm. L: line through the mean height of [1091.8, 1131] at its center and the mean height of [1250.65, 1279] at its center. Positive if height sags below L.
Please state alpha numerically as -3.1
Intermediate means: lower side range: 2.49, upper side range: 2.96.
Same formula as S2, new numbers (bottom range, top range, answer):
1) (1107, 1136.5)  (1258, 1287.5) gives 1.18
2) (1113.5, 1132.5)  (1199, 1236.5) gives 1.15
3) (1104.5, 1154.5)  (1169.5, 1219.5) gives 1.34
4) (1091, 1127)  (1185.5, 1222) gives 1.17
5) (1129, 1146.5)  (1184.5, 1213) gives 1.59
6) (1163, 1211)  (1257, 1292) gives 0.88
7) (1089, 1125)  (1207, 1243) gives 1.16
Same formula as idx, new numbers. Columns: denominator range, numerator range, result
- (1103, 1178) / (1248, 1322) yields 1.07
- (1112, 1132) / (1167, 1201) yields 1.30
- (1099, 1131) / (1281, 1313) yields 1.16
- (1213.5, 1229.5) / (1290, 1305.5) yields 1.00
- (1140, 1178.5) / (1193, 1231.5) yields 0.94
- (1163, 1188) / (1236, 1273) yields 0.84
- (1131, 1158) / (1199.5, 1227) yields 1.30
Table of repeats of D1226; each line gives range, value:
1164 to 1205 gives 4.001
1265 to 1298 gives 3.06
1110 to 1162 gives 3.605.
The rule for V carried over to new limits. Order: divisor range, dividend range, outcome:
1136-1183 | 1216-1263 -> 0.98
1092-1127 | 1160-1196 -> 1.37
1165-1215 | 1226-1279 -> 0.92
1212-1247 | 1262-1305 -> 0.98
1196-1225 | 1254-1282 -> 0.99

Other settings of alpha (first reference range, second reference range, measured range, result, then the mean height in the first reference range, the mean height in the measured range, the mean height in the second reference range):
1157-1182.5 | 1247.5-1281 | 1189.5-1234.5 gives 5.4 mm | 3.63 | 2.93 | 2.96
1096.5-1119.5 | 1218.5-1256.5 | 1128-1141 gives 3.8 mm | 2.54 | 1.87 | 2.99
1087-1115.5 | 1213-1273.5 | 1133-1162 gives 1.9 mm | 2.44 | 2.45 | 2.97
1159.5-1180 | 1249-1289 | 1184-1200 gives 2.2 mm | 3.71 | 3.04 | 2.91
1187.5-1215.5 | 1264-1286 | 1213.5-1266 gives -1.4 mm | 2.94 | 2.98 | 2.86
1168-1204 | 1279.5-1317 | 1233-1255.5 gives 0.5 mm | 3.28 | 3.03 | 2.92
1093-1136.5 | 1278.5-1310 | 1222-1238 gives -1.1 mm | 2.41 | 2.92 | 2.9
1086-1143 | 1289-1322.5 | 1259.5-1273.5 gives -0.5 mm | 2.33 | 2.95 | 2.98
